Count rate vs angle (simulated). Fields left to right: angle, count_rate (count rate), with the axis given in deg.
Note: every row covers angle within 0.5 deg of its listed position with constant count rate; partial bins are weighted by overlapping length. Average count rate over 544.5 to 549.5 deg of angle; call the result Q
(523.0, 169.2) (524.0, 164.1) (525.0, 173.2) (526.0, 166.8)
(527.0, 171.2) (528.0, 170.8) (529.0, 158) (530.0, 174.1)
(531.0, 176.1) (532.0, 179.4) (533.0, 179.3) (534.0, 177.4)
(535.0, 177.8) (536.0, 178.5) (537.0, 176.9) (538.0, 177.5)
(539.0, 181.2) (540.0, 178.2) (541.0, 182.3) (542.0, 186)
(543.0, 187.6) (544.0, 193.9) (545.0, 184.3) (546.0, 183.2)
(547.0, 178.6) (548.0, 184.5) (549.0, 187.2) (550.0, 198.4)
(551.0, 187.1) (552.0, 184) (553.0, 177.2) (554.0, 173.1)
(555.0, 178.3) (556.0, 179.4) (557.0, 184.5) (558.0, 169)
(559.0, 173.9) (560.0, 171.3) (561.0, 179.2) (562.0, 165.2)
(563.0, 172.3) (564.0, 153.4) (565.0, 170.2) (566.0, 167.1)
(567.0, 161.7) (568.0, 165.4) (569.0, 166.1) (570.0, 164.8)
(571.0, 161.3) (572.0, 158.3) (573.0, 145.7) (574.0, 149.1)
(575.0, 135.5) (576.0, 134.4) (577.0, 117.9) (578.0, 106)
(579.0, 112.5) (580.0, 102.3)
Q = 184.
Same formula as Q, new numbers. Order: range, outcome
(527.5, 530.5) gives 168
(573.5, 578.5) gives 129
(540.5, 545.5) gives 187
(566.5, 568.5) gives 164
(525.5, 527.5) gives 169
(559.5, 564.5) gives 168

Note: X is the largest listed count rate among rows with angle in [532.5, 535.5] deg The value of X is 179.3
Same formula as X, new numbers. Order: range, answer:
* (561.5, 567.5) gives 172.3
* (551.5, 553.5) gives 184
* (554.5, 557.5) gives 184.5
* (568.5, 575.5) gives 166.1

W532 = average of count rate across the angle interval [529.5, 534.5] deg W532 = 177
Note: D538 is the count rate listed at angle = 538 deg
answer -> 177.5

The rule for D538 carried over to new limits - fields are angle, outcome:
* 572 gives 158.3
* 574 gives 149.1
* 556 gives 179.4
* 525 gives 173.2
